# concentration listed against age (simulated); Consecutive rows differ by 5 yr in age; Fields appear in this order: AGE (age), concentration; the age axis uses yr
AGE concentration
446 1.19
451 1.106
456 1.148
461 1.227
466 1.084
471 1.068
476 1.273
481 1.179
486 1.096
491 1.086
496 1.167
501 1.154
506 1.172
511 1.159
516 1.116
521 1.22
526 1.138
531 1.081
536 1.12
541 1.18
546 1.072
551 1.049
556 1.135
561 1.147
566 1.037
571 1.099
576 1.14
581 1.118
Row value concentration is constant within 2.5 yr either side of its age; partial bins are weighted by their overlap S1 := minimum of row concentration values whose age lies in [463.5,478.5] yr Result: 1.068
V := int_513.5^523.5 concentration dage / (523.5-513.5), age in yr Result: 1.17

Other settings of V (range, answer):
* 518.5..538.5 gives 1.14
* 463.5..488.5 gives 1.14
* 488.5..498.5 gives 1.13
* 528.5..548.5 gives 1.11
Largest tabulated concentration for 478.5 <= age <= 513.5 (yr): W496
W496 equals 1.179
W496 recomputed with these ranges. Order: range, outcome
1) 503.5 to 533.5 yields 1.22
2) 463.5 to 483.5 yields 1.273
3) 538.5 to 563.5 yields 1.18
